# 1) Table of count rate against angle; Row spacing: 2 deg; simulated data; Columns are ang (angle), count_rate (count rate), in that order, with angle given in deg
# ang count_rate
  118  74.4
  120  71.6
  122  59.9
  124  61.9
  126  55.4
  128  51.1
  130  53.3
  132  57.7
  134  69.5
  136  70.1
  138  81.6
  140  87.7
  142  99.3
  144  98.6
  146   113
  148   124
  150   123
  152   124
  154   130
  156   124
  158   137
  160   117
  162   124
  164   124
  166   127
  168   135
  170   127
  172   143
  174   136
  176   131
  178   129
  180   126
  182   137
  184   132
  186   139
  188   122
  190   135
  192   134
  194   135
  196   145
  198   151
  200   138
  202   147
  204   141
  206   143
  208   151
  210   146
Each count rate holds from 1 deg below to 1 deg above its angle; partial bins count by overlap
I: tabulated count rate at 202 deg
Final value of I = 147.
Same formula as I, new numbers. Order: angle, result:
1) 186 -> 139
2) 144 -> 98.6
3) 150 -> 123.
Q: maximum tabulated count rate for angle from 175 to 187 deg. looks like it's 139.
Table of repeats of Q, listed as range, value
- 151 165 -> 137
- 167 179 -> 143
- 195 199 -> 151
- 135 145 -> 99.3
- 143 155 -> 130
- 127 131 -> 53.3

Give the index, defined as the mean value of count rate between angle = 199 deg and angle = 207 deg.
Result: 142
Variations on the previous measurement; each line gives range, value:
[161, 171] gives 127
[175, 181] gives 129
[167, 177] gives 134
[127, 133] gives 54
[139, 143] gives 93.5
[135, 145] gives 87.5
